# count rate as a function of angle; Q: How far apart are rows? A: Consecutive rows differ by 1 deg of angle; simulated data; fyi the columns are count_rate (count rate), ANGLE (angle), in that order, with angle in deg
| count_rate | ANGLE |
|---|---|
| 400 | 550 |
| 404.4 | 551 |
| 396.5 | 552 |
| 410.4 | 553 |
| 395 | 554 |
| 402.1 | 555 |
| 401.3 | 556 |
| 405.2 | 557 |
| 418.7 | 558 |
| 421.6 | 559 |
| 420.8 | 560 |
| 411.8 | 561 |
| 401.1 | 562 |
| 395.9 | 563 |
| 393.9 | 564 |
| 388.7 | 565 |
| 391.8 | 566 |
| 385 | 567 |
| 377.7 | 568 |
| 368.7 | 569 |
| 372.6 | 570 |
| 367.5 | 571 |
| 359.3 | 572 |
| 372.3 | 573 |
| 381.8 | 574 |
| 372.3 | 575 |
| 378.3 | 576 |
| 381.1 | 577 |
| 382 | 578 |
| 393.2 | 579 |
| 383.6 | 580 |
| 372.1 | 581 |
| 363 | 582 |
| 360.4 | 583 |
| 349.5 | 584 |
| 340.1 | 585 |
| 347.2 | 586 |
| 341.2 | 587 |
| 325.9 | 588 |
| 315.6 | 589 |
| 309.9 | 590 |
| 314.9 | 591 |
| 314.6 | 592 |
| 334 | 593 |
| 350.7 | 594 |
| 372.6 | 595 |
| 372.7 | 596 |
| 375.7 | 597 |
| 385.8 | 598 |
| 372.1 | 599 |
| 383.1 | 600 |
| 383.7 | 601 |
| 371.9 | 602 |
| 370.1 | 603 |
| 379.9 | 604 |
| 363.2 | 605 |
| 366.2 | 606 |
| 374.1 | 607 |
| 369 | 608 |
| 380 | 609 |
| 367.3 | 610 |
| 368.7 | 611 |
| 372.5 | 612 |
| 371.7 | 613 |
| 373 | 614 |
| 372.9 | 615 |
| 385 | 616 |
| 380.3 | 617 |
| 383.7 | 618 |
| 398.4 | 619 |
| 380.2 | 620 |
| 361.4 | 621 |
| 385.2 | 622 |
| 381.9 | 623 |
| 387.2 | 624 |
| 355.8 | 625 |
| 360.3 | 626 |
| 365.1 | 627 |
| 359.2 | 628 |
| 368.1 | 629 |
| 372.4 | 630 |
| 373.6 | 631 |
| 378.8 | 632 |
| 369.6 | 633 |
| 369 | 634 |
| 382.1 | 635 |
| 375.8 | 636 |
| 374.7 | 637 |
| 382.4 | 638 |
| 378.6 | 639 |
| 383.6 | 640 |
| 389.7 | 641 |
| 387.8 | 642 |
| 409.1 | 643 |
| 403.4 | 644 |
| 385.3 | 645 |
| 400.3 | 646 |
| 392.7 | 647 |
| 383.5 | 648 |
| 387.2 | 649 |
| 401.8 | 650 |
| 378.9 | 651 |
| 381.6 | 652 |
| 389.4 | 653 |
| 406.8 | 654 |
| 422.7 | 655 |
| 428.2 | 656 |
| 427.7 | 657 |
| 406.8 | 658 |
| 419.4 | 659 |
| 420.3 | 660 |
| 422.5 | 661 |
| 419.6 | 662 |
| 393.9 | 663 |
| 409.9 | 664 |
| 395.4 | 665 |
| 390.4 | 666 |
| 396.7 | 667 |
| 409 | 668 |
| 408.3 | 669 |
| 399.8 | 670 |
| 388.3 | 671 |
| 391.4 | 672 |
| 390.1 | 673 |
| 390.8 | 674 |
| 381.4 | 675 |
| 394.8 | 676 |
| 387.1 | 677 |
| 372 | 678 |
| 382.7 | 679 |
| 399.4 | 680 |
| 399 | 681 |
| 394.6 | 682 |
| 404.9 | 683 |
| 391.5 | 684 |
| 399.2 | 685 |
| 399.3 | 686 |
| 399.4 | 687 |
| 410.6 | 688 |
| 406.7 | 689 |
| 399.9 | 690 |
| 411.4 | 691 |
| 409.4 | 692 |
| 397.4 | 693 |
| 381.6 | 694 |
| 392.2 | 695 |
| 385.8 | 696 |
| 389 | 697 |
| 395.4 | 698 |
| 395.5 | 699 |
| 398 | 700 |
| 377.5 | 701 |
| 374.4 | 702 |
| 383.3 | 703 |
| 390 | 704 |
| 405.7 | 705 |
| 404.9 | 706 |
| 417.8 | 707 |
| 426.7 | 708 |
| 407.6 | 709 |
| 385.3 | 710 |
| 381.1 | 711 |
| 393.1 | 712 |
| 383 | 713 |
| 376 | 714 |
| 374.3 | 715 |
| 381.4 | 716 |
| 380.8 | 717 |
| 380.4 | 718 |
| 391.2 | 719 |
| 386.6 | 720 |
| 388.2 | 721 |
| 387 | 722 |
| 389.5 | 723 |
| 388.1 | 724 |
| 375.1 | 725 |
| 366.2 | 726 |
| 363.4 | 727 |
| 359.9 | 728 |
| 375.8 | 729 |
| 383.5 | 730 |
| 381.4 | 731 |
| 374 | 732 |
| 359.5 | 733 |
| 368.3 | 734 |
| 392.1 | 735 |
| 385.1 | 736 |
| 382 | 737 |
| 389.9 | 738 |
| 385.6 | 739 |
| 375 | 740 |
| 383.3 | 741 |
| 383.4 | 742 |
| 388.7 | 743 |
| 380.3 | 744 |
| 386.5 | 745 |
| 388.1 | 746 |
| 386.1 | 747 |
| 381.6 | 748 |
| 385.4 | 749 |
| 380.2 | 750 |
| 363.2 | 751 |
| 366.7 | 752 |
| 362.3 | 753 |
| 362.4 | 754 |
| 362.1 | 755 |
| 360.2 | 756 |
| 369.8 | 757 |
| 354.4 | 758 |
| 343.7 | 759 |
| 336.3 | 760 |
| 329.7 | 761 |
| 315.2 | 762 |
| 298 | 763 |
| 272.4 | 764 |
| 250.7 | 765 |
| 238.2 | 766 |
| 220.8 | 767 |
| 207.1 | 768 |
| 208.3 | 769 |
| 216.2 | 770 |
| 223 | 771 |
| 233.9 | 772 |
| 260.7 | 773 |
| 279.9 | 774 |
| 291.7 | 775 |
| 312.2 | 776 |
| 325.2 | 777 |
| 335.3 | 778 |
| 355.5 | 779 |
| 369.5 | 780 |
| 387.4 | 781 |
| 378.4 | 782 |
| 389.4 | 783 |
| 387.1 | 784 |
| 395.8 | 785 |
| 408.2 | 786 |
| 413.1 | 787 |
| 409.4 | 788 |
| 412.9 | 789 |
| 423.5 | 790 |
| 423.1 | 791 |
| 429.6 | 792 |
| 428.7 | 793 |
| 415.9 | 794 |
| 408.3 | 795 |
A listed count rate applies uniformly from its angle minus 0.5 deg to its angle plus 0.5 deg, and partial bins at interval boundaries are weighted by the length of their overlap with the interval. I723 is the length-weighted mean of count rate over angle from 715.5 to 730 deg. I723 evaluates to 380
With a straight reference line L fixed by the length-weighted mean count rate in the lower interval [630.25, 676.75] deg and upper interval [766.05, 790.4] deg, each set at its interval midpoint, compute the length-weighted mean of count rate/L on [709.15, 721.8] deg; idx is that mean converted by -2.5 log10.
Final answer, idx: -0.07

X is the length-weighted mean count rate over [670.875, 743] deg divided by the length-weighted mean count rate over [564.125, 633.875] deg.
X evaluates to 1.06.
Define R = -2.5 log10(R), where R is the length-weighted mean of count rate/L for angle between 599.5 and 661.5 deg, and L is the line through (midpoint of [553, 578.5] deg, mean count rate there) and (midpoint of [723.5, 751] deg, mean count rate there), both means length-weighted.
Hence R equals 0.01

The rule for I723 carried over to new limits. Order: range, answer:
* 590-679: 383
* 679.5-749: 389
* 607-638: 374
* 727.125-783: 340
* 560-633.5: 370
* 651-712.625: 399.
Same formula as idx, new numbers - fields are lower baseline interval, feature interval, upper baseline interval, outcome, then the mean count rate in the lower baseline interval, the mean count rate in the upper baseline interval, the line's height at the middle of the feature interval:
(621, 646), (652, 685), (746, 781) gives -0.11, 378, 316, 361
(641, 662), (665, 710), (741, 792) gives -0.03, 403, 342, 384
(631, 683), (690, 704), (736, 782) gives -0.06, 395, 332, 370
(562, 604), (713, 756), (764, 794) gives -0.12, 366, 332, 340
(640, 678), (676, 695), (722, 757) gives -0.01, 399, 377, 392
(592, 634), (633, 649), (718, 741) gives -0.04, 372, 380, 374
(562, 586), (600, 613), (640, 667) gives 0.04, 375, 402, 386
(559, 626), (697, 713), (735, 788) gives -0.13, 371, 340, 351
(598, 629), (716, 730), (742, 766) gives -0.07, 374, 351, 356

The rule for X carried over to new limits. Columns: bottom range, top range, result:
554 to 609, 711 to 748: 1.02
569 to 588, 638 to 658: 1.08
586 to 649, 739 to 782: 0.88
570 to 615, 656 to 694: 1.10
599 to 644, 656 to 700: 1.06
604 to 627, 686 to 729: 1.04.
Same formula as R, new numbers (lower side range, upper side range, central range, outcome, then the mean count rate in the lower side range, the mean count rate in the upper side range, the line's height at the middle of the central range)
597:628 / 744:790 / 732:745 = -0.116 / 375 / 335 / 342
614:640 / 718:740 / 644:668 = -0.073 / 375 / 380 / 377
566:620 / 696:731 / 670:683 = -0.027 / 367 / 387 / 381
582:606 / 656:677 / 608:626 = -0.019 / 354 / 403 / 370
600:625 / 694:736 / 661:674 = -0.053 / 376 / 386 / 381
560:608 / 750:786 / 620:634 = -0.044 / 368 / 318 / 356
